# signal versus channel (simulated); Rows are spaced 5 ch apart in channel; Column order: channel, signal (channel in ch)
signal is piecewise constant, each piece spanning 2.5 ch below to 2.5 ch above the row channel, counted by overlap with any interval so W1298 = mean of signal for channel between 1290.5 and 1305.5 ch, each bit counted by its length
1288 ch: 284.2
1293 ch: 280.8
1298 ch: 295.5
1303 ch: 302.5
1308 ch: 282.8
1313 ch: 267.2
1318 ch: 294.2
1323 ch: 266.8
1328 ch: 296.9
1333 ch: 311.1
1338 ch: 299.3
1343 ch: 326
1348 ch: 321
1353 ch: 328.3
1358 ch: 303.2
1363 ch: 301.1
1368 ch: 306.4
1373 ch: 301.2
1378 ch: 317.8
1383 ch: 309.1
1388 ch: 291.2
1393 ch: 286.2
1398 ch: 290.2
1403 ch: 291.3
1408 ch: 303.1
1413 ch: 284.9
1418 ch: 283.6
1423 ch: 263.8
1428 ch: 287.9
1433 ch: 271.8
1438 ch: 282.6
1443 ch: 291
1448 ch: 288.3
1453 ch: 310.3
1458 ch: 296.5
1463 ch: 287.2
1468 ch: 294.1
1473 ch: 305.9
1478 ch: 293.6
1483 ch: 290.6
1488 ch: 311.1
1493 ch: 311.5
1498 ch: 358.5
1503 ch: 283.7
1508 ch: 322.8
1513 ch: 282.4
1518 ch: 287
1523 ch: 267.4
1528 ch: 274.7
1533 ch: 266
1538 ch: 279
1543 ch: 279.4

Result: 293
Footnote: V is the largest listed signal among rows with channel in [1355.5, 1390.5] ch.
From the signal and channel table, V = 317.8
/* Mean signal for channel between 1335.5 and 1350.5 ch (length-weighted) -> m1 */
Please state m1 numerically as 315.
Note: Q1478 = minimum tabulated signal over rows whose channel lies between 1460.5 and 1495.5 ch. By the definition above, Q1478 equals 287.2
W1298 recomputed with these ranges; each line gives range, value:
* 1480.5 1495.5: 304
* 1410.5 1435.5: 278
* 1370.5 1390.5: 305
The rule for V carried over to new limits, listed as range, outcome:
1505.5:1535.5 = 322.8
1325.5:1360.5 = 328.3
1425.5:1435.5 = 287.9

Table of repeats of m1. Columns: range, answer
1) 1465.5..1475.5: 300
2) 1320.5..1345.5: 300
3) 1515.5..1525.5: 277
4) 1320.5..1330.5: 282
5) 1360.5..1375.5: 303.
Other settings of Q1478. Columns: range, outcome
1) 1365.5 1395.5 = 286.2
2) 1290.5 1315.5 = 267.2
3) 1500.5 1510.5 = 283.7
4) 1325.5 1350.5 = 296.9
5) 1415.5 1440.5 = 263.8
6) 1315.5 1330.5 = 266.8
